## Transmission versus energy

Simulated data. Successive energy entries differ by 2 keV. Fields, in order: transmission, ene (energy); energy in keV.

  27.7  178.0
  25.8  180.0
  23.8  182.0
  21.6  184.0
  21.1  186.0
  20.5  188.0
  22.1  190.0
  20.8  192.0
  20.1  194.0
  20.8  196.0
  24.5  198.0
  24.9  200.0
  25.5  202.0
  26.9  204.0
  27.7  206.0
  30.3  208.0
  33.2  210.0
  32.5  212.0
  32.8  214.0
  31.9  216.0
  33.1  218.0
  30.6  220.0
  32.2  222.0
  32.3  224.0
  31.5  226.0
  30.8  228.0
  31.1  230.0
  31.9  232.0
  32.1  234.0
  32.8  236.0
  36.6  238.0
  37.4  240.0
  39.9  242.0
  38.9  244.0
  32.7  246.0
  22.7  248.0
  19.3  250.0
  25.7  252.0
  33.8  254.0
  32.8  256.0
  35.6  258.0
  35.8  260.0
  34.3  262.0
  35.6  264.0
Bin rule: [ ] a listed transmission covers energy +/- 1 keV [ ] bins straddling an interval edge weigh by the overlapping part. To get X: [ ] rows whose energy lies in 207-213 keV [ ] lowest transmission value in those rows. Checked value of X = 30.3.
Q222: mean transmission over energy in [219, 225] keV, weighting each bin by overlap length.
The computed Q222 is 31.7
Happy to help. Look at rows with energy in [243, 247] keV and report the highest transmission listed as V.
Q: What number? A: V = 38.9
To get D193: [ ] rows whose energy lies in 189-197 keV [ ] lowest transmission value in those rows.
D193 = 20.1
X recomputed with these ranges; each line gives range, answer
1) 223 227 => 31.5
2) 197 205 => 24.5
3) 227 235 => 30.8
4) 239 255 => 19.3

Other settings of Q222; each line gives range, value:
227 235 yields 31.5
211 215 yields 32.6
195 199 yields 22.6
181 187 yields 22.2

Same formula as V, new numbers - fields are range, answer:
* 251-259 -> 35.6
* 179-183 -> 25.8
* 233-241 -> 37.4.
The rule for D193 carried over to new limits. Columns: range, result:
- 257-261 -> 35.6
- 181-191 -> 20.5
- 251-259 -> 25.7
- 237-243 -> 36.6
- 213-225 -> 30.6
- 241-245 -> 38.9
